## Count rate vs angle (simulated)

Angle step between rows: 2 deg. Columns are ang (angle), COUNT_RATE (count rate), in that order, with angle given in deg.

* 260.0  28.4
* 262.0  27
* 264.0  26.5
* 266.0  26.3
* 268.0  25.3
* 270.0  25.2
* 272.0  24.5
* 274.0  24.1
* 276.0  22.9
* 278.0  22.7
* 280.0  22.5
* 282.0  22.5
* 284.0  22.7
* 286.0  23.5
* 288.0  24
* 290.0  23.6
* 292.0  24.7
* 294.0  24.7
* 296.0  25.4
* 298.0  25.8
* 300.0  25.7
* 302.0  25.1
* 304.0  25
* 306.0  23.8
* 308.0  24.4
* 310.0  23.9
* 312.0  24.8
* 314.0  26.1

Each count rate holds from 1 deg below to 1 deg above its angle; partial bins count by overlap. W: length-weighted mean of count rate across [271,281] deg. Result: 23.3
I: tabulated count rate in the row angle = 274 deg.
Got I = 24.1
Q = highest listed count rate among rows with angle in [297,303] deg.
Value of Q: 25.8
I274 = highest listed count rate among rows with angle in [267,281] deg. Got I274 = 25.3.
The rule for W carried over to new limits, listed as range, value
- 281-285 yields 22.6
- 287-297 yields 24.5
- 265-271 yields 25.6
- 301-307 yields 24.6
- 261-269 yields 26.3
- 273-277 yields 23.5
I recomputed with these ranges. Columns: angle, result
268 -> 25.3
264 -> 26.5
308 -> 24.4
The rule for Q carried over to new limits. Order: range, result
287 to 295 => 24.7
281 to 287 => 23.5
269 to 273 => 25.2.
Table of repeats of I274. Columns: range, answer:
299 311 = 25.7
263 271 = 26.5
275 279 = 22.9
